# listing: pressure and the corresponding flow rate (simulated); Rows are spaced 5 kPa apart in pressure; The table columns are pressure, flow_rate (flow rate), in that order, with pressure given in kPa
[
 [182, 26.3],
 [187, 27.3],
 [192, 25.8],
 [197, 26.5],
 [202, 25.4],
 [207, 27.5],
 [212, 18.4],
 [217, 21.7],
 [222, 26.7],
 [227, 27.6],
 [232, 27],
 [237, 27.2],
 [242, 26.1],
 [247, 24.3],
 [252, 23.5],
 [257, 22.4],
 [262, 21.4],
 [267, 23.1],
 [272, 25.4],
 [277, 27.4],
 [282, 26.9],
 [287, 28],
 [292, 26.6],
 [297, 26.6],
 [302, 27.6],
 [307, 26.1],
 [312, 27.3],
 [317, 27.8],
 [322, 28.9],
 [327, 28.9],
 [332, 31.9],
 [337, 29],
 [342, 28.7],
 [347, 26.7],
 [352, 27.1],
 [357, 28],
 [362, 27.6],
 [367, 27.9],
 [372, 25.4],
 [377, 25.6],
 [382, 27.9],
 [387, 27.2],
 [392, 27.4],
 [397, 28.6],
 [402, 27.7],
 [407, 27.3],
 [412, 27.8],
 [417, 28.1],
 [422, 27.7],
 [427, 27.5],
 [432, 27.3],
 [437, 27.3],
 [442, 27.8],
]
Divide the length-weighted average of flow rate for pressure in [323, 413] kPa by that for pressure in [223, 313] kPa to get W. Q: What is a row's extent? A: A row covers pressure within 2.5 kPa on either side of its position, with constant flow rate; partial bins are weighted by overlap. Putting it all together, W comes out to 1.1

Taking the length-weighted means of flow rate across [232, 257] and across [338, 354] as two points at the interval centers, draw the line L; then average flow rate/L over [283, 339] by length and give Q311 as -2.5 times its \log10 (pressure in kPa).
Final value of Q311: -0.05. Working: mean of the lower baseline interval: 25.2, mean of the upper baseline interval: 27.7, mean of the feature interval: 28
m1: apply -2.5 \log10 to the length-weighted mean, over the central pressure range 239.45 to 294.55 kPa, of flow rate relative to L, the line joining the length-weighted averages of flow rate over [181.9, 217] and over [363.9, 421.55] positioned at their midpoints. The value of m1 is 0.03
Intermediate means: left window 25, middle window 25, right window 27.4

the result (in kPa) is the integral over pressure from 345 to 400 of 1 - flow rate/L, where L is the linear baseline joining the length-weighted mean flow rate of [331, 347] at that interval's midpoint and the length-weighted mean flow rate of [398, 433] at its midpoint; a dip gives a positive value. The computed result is 2.49 kPa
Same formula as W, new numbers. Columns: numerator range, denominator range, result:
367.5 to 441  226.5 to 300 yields 1.07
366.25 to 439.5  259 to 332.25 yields 1.02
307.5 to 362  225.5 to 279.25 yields 1.13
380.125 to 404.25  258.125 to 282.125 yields 1.13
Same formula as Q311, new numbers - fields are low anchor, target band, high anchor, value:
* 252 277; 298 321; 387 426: -0.10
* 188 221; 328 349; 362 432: -0.10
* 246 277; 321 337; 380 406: -0.16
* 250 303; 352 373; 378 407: -0.01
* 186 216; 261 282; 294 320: 0.06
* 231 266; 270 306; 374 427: -0.07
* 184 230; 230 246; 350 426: -0.04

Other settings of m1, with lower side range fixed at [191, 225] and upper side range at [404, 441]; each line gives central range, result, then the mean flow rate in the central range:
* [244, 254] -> 0.049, 24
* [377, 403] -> -0.017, 27.6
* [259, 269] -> 0.143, 22.2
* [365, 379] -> 0.025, 26.3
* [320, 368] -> -0.080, 28.5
